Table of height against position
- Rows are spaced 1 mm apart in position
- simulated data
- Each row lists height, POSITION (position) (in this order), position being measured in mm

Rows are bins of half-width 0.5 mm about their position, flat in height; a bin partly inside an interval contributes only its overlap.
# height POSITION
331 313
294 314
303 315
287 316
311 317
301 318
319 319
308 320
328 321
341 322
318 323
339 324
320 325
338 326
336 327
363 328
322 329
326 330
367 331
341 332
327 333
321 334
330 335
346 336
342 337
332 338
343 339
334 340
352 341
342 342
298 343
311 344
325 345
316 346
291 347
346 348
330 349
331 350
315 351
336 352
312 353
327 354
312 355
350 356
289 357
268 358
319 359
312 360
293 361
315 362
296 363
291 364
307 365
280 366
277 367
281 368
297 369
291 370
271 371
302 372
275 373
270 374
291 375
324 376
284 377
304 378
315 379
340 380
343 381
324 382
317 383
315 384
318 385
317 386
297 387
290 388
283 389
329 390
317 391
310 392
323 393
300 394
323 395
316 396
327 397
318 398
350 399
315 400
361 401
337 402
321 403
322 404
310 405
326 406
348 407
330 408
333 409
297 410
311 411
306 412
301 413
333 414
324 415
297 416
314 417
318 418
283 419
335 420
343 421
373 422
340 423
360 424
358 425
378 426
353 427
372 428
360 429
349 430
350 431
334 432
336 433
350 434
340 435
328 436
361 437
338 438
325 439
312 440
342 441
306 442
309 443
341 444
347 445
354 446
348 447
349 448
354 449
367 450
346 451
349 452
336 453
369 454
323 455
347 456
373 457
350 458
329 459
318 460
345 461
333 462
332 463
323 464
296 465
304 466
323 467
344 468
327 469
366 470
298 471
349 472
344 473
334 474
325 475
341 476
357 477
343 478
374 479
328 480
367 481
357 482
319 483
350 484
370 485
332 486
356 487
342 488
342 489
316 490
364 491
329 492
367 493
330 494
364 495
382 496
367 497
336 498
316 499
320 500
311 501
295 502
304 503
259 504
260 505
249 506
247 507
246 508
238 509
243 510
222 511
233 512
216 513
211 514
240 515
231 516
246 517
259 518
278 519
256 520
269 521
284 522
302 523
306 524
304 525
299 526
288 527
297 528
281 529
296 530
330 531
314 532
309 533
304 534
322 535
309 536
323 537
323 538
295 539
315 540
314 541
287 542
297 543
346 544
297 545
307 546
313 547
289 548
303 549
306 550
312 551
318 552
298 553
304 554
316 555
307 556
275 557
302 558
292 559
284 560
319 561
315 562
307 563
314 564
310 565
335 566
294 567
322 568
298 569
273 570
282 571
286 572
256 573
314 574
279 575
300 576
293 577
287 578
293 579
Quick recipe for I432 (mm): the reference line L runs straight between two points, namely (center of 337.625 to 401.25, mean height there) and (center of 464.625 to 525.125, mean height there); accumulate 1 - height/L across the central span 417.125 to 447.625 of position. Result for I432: -3.06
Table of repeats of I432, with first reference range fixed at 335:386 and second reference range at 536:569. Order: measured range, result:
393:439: -3.24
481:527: 1.63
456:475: -1.43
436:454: -1.78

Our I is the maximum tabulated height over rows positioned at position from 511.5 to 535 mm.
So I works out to 330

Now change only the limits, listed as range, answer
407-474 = 378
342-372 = 350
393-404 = 361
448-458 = 373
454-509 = 382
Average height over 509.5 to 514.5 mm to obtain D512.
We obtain 225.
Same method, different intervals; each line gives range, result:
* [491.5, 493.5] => 348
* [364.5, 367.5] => 288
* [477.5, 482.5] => 354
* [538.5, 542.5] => 303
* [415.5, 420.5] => 309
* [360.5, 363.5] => 301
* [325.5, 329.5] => 340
